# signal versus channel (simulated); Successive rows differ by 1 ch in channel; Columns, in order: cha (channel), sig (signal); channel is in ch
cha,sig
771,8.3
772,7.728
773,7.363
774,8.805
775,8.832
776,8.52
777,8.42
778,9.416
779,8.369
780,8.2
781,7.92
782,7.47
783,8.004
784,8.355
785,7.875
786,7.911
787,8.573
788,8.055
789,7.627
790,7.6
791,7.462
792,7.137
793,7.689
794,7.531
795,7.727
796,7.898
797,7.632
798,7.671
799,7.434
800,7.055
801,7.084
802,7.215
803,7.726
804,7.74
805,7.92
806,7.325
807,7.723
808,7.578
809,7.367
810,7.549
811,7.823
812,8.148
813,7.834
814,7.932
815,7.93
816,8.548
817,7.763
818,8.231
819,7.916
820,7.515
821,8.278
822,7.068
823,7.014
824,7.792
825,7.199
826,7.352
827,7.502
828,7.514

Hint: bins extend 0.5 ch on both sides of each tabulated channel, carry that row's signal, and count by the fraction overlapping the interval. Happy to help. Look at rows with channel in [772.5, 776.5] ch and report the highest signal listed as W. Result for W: 8.832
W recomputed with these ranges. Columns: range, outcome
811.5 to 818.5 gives 8.548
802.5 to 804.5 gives 7.74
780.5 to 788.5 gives 8.573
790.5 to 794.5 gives 7.689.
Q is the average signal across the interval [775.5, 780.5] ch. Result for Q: 8.58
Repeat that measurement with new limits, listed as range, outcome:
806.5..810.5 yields 7.55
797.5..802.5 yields 7.29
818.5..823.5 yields 7.56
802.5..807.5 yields 7.69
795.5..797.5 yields 7.76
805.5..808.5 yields 7.54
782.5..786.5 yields 8.04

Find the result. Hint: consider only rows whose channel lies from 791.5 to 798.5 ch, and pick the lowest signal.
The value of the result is 7.137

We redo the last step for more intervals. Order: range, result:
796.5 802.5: 7.055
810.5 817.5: 7.763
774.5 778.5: 8.42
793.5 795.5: 7.531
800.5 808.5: 7.084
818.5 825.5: 7.014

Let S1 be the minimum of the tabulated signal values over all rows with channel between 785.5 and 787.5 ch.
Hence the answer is 7.911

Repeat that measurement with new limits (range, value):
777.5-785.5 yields 7.47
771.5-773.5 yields 7.363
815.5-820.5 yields 7.515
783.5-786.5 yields 7.875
